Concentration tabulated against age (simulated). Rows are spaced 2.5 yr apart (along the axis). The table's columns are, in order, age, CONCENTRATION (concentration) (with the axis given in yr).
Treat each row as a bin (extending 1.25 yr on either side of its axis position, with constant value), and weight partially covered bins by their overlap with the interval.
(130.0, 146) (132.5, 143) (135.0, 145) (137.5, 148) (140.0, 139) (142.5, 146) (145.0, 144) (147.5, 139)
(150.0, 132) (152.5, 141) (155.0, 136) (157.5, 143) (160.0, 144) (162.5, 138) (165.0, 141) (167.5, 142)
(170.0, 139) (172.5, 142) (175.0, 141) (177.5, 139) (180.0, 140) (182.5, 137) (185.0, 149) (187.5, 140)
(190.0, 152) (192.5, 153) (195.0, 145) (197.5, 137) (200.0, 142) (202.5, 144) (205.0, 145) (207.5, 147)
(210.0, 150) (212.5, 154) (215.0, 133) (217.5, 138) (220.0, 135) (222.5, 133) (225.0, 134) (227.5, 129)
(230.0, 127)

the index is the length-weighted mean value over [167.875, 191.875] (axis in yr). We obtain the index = 142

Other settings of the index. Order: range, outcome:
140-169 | 140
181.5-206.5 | 144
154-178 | 141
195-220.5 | 143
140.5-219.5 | 142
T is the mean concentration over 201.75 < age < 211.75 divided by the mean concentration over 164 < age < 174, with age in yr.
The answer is 1.04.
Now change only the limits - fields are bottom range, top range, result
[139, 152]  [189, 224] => 1.02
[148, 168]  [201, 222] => 1.02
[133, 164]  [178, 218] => 1.02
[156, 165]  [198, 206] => 1.01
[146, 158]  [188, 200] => 1.06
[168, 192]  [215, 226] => 0.95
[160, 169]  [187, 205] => 1.03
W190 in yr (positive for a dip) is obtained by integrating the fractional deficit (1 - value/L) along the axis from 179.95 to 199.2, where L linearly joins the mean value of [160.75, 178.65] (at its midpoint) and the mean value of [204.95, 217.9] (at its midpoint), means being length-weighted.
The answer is -0.24 yr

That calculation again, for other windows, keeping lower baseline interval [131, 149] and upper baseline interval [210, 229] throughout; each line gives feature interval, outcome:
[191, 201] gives -0.4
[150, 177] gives 0.2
